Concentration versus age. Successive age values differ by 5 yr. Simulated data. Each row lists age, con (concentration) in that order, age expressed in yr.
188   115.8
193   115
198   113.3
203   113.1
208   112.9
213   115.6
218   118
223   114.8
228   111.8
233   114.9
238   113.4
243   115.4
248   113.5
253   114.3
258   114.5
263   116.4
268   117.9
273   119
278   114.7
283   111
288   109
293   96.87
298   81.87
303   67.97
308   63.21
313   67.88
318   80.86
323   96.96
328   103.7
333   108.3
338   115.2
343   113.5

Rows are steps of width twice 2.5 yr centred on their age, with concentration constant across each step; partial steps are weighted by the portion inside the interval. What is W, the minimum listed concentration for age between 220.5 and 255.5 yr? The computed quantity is 111.8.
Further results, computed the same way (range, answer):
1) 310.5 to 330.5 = 67.88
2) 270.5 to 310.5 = 63.21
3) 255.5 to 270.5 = 114.5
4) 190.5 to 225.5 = 112.9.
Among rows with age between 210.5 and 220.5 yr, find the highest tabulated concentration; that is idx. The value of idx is 118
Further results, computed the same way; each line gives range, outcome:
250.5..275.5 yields 119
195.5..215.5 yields 115.6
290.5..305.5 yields 96.87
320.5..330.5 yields 103.7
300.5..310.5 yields 67.97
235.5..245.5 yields 115.4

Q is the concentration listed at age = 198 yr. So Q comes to 113.3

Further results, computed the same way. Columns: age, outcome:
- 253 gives 114.3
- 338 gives 115.2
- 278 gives 114.7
